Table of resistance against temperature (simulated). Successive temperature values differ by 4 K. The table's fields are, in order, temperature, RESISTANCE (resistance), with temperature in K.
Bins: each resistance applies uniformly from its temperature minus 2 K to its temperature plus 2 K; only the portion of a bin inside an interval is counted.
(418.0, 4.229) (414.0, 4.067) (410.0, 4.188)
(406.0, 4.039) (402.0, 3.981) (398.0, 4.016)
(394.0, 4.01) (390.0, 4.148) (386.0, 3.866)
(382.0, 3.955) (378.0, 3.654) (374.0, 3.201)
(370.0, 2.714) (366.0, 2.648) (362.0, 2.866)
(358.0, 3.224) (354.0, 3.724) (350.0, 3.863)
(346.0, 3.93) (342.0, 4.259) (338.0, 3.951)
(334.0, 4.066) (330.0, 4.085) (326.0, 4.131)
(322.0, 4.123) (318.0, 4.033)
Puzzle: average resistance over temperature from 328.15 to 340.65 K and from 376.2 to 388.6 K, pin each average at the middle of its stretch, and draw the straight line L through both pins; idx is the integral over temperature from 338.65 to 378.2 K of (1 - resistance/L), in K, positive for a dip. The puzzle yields 5.3 K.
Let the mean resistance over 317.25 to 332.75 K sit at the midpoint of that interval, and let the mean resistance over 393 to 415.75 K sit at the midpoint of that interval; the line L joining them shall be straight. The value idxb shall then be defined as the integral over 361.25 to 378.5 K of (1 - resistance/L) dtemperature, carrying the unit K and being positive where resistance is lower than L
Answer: 4.7 K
